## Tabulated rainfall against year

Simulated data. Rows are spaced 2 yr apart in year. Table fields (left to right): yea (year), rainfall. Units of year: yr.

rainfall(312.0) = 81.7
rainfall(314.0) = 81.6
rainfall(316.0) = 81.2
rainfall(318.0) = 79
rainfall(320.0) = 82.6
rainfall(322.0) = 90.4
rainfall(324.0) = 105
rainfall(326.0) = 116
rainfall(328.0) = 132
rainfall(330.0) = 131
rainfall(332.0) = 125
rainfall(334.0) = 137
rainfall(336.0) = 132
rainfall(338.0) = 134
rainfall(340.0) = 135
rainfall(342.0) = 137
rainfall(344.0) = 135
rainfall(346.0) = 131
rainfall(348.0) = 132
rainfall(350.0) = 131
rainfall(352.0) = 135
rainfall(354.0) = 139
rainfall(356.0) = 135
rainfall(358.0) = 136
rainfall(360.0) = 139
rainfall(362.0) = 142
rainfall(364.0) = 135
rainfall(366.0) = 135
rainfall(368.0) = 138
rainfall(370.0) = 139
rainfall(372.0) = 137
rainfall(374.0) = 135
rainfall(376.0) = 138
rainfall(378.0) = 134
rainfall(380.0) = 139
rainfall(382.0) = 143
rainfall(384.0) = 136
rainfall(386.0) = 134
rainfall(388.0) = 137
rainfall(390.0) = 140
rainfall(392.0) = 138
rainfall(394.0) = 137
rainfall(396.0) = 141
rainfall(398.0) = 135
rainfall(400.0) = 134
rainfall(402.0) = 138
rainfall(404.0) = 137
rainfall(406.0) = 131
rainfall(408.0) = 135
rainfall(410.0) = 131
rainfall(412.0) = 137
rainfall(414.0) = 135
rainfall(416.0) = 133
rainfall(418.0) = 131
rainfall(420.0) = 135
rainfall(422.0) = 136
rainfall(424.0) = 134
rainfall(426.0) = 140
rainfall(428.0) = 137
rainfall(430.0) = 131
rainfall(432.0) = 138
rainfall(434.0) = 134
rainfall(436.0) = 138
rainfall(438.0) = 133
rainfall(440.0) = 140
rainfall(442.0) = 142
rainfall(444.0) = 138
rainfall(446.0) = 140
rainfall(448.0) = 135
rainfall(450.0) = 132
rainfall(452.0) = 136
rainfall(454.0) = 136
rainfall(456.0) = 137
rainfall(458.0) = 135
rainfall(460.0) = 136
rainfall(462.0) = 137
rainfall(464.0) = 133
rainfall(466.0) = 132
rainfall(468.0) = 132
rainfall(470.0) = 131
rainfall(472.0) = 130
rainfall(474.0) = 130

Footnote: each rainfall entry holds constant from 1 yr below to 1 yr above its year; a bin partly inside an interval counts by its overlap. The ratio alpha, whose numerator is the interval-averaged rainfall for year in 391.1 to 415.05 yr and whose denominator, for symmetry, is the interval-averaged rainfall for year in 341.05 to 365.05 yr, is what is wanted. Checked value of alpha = 1.0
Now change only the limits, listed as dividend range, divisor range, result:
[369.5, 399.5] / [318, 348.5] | 1.13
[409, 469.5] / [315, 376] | 1.07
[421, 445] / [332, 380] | 1.01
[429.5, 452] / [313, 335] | 1.29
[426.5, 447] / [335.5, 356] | 1.02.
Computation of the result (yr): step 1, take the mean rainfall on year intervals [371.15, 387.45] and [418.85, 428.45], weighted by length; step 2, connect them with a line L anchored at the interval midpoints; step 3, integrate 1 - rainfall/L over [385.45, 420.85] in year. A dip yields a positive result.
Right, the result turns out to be 0.3 yr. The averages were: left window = 137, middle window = 136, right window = 136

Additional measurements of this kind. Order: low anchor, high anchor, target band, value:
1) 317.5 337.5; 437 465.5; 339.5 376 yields -4.95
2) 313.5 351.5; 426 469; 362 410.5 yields -4.00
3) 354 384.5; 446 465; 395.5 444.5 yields 0.22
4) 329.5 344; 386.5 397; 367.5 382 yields -0.08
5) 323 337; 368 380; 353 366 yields -0.42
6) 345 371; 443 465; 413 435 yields 0.16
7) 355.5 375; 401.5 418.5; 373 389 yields -0.10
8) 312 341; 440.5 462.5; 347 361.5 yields -2.39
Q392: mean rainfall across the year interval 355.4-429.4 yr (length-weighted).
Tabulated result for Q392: 136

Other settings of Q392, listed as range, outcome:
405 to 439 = 135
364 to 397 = 137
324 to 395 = 135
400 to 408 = 135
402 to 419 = 134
